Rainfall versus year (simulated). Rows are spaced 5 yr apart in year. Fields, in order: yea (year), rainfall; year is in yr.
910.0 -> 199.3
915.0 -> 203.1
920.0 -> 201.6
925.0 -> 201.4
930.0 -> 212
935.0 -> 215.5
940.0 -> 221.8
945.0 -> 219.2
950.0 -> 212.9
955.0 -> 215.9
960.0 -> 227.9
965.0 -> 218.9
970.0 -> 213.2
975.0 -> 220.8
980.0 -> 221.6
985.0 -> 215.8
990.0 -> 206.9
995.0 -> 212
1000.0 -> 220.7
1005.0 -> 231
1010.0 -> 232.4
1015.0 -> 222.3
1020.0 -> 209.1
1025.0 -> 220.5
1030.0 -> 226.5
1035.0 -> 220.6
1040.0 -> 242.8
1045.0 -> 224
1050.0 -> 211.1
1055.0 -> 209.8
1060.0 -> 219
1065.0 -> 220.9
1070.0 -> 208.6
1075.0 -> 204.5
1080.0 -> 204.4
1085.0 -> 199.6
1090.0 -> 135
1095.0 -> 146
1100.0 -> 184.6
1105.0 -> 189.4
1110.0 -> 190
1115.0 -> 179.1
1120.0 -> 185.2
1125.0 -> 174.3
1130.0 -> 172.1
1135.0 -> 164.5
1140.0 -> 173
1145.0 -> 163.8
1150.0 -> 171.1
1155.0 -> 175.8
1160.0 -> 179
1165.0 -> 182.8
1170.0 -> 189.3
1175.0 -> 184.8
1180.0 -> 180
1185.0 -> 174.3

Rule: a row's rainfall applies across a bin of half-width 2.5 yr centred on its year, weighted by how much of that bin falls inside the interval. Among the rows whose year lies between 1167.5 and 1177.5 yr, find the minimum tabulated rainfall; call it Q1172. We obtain 184.8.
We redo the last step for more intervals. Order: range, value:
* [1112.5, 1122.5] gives 179.1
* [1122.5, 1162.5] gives 163.8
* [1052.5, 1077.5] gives 204.5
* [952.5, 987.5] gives 213.2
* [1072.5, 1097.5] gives 135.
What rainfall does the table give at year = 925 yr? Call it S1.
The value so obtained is 201.4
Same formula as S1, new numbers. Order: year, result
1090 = 135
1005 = 231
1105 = 189.4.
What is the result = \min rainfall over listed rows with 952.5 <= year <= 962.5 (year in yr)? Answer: 215.9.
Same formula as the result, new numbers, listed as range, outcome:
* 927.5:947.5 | 212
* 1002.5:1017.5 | 222.3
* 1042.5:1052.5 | 211.1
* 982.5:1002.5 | 206.9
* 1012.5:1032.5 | 209.1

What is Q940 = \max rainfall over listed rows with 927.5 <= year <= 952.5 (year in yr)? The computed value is 221.8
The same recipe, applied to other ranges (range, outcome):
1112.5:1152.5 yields 185.2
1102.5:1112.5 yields 190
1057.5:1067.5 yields 220.9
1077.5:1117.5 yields 204.4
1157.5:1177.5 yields 189.3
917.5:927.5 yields 201.6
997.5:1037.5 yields 232.4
